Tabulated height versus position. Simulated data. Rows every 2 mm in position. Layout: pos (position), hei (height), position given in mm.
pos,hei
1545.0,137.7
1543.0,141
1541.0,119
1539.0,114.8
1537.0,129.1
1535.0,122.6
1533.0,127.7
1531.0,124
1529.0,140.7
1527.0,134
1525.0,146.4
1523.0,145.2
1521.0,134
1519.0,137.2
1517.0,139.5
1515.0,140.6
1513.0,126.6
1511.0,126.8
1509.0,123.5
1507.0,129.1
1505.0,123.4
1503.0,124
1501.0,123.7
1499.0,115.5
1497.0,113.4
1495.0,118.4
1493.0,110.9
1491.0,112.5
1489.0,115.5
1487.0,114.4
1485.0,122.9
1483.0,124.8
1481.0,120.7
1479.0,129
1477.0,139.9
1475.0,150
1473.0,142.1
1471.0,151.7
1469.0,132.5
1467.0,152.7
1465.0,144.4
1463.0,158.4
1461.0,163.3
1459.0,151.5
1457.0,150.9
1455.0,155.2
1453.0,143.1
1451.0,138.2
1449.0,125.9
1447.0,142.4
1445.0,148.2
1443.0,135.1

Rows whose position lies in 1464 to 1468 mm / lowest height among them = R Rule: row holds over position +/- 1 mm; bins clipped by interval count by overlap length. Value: 144.4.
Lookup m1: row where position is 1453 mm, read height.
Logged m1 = 143.1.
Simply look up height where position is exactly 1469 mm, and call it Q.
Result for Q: 132.5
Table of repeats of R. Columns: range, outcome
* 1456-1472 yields 132.5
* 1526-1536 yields 122.6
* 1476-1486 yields 120.7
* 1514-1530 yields 134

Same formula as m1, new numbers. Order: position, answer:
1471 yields 151.7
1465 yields 144.4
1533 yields 127.7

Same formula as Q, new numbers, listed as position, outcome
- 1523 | 145.2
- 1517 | 139.5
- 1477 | 139.9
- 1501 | 123.7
